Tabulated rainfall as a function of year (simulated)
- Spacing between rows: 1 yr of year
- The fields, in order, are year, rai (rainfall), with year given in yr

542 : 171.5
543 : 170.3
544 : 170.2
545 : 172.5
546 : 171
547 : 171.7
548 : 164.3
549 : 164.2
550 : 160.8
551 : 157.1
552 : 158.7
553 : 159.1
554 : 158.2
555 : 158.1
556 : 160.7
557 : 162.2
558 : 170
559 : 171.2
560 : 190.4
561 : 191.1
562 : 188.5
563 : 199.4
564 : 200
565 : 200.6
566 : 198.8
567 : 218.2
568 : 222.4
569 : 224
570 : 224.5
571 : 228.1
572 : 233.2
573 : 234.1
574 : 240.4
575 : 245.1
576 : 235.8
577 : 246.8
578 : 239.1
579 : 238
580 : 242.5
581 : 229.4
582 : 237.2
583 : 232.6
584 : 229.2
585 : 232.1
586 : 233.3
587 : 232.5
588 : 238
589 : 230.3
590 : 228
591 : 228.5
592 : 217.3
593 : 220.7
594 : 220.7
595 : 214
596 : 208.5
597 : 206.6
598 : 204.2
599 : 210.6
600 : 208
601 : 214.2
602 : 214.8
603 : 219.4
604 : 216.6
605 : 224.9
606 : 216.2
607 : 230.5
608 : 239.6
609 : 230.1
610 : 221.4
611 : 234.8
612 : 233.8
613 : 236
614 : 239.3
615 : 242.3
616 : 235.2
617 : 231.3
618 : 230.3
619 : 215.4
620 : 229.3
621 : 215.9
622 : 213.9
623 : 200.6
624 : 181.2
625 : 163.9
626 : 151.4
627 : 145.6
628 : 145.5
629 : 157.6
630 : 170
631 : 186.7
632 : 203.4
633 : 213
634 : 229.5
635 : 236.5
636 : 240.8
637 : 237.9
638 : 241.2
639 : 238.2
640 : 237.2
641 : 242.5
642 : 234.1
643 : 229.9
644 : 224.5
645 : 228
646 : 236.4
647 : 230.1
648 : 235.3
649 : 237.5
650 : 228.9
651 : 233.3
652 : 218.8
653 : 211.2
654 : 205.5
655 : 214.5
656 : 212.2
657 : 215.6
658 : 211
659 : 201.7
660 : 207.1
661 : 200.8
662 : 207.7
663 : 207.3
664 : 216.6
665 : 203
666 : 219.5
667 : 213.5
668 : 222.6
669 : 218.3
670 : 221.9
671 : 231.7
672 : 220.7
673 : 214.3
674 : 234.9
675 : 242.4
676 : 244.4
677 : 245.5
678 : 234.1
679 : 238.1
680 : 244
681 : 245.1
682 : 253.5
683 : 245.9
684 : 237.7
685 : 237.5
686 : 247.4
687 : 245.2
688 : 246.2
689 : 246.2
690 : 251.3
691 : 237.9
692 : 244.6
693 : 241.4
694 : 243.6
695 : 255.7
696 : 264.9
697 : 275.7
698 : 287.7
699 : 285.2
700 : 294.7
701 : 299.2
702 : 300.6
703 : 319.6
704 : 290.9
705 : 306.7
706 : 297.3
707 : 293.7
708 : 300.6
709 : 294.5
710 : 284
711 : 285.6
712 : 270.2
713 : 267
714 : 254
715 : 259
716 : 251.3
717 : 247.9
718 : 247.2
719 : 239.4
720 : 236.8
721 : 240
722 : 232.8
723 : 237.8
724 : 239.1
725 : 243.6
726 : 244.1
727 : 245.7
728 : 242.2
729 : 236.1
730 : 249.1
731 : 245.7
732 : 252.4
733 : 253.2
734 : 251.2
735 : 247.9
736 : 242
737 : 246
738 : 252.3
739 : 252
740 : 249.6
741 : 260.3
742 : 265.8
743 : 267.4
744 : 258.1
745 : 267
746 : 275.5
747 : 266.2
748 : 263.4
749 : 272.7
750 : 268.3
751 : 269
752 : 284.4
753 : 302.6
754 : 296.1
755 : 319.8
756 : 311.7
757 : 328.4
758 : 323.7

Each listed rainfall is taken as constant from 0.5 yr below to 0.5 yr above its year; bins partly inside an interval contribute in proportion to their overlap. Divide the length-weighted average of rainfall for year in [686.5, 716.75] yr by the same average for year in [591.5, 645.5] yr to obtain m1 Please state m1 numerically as 1.27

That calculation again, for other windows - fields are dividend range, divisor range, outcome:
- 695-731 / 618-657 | 1.25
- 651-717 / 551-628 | 1.16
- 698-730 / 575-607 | 1.19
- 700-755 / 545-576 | 1.39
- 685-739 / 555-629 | 1.21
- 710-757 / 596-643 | 1.21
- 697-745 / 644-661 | 1.20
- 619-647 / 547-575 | 1.10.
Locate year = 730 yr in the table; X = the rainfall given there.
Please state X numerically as 249.1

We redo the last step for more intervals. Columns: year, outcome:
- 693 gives 241.4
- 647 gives 230.1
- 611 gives 234.8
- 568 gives 222.4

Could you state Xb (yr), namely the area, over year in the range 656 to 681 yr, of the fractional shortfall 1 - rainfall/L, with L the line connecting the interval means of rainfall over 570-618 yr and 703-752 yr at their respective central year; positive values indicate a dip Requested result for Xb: 2.5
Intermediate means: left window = 228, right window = 261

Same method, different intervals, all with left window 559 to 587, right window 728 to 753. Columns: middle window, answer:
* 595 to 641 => 3.68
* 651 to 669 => 2.20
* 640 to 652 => 0.30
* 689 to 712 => -2.63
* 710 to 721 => -0.13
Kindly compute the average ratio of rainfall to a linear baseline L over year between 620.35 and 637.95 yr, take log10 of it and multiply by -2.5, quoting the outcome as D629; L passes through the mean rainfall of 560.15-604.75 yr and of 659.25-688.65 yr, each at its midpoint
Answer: 0.16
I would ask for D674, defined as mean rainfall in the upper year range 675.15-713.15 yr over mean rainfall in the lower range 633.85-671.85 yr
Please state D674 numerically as 1.2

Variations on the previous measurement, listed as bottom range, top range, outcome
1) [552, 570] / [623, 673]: 1.14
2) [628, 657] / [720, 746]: 1.13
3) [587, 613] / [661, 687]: 1.04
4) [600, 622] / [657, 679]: 0.97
